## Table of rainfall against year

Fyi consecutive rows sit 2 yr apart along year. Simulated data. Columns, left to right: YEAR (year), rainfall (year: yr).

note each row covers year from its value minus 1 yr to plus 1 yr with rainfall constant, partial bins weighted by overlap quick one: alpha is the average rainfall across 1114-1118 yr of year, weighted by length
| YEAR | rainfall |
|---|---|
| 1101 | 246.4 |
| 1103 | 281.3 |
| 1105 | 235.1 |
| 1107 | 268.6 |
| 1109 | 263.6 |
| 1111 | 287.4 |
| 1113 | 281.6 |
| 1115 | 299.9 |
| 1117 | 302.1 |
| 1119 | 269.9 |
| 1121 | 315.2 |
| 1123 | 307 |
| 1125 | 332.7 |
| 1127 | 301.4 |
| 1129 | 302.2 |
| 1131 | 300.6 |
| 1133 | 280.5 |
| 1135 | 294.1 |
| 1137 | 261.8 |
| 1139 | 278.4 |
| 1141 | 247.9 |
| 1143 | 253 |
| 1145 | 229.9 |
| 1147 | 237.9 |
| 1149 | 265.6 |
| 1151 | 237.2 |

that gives 301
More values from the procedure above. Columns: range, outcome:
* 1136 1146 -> 254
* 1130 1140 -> 283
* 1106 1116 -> 280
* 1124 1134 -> 303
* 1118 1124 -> 297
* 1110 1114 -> 284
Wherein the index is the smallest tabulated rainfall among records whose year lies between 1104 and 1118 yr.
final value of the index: 235.1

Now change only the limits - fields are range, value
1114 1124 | 269.9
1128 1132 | 300.6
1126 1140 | 261.8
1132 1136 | 280.5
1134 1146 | 229.9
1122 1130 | 301.4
